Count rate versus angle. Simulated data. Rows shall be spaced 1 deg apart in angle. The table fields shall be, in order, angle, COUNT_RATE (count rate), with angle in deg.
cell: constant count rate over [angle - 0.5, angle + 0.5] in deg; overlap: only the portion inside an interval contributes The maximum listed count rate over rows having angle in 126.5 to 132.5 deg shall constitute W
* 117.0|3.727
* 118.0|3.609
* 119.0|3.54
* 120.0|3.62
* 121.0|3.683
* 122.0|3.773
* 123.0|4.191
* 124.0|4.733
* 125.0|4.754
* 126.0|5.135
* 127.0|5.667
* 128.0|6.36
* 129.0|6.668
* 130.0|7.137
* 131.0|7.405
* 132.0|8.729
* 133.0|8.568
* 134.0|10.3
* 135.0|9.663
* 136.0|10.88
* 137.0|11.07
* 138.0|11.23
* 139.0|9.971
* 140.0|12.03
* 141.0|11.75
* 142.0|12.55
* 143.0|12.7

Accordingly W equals 8.729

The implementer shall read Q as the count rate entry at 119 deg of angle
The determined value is 3.54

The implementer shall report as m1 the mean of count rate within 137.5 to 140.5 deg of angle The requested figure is 11.1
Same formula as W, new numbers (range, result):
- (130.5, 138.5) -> 11.23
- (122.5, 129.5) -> 6.668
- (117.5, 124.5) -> 4.733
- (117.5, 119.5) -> 3.609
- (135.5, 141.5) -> 12.03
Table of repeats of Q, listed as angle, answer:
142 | 12.55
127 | 5.667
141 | 11.75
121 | 3.683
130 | 7.137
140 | 12.03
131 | 7.405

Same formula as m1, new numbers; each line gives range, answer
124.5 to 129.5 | 5.72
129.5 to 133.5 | 7.96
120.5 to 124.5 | 4.09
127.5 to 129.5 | 6.51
